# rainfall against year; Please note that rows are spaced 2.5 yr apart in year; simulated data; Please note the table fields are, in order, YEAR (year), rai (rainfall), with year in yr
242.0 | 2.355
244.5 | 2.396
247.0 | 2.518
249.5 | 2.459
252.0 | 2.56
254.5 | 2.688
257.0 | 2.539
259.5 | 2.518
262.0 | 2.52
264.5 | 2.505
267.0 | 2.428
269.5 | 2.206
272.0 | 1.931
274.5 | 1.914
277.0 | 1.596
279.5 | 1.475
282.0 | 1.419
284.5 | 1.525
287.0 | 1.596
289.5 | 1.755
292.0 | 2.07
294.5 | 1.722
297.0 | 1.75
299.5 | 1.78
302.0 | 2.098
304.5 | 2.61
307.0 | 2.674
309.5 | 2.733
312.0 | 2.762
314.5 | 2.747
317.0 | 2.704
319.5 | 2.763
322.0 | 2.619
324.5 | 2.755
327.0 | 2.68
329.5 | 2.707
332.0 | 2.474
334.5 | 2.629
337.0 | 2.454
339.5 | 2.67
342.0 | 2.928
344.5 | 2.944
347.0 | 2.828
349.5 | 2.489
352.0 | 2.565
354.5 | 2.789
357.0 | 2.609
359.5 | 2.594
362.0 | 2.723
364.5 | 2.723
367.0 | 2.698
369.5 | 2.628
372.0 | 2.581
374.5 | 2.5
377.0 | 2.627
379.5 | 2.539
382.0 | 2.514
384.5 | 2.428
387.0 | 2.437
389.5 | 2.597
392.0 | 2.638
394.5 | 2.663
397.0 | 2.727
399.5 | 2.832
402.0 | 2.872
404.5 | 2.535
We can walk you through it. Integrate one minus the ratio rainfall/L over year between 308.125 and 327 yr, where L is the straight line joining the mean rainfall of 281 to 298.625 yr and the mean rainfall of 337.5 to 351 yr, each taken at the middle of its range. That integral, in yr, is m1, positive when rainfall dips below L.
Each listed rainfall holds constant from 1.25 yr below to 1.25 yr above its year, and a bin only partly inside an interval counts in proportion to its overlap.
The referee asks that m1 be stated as -4.18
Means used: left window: 1.7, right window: 2.75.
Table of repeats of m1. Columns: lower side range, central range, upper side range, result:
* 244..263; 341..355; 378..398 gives -1.1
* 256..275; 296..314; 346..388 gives 0.5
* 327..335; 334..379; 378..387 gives -2.0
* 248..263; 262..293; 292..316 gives 7.0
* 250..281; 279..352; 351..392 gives 1.5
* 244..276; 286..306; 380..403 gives 4.2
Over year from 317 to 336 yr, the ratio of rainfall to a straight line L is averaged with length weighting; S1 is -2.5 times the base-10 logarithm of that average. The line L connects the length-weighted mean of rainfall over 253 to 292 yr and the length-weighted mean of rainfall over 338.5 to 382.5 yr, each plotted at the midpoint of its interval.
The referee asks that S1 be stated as -0.10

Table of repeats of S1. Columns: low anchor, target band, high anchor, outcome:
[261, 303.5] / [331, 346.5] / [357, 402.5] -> -0.161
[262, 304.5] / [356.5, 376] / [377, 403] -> -0.073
